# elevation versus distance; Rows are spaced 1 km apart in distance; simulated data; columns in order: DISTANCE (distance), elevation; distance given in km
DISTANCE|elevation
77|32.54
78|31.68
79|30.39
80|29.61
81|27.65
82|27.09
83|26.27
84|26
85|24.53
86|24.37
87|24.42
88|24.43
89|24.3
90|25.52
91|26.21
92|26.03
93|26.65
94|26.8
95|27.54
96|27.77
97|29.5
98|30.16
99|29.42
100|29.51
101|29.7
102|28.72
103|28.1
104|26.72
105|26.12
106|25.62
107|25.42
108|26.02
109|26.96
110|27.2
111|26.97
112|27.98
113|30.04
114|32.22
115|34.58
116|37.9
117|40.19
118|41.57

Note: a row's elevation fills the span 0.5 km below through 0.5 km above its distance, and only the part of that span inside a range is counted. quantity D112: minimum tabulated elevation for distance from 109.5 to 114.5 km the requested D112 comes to 26.97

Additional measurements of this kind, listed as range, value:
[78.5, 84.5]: 26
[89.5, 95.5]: 25.52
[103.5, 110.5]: 25.42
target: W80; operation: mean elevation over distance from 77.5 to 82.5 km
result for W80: 29.3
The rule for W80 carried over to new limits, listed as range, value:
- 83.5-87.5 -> 24.8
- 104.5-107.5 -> 25.7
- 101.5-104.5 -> 27.8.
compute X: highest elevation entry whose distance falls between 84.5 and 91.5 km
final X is 26.21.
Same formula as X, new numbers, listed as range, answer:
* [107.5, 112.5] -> 27.98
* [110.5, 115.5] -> 34.58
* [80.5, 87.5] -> 27.65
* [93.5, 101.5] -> 30.16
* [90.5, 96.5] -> 27.77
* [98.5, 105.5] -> 29.7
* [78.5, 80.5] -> 30.39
